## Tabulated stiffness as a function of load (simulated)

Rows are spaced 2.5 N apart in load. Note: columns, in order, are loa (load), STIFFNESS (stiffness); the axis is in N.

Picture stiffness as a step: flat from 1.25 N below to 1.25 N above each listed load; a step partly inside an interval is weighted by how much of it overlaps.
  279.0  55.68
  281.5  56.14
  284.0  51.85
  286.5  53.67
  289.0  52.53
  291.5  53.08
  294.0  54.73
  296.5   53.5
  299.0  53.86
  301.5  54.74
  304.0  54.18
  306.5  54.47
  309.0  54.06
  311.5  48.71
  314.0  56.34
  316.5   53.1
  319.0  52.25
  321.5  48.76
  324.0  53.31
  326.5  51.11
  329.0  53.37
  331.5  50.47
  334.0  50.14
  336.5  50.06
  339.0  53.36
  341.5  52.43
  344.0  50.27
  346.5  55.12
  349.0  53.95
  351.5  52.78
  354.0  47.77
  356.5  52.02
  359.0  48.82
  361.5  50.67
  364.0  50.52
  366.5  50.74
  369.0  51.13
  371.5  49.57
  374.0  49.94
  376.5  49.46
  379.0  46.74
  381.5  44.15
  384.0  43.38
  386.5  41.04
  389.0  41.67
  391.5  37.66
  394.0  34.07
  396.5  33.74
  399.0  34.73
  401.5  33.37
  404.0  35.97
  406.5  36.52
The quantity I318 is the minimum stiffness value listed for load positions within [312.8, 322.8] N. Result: 48.76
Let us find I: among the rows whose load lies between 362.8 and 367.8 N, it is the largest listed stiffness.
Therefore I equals 50.74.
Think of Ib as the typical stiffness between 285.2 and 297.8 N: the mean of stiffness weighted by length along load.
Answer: 53.5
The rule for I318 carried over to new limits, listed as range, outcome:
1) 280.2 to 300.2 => 51.85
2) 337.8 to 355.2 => 47.77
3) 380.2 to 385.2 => 43.38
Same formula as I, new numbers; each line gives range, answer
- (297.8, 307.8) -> 54.74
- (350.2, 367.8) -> 52.78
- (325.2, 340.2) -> 53.37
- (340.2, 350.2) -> 55.12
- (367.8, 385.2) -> 51.13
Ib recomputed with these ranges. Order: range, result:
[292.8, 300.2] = 54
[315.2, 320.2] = 52.7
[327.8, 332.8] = 51.9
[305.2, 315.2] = 53.4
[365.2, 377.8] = 50.2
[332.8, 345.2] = 51.3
